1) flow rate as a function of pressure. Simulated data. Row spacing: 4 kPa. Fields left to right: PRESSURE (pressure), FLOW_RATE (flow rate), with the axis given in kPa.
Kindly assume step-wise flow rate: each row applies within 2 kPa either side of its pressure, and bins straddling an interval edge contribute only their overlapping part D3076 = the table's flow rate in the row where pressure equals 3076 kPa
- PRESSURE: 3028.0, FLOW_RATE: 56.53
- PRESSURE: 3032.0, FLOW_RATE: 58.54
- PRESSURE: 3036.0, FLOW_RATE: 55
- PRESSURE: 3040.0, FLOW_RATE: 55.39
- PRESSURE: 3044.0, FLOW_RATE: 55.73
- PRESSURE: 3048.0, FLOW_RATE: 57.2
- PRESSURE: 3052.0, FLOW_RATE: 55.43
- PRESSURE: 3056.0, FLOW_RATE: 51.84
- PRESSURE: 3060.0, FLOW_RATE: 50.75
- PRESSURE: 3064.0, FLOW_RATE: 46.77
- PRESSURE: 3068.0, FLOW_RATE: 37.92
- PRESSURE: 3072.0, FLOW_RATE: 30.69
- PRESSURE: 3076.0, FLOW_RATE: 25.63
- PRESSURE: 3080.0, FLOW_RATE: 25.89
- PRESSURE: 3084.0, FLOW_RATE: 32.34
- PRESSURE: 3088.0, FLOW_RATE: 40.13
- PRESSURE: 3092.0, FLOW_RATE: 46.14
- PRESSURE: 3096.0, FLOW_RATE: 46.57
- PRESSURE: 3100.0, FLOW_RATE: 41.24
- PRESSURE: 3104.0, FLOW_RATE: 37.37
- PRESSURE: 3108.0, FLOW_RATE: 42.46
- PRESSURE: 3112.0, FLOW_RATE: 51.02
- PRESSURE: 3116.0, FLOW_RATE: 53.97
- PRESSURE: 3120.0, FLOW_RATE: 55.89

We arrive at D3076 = 25.63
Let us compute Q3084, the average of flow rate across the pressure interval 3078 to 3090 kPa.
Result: 32.8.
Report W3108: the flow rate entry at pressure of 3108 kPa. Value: 42.46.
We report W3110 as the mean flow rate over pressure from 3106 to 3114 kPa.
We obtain 46.7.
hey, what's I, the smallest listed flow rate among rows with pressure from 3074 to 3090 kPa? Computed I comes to 25.63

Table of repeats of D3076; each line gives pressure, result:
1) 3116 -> 53.97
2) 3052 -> 55.43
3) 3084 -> 32.34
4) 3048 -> 57.2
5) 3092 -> 46.14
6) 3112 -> 51.02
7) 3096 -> 46.57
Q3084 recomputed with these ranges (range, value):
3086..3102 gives 43.5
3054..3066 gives 49.8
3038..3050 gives 56.1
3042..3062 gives 54.2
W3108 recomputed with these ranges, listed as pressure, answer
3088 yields 40.13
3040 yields 55.39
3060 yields 50.75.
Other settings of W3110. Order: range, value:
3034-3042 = 55.2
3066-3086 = 30.5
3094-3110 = 41.9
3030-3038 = 56.8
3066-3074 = 34.3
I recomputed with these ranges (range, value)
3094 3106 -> 37.37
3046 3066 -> 46.77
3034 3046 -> 55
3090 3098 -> 46.14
